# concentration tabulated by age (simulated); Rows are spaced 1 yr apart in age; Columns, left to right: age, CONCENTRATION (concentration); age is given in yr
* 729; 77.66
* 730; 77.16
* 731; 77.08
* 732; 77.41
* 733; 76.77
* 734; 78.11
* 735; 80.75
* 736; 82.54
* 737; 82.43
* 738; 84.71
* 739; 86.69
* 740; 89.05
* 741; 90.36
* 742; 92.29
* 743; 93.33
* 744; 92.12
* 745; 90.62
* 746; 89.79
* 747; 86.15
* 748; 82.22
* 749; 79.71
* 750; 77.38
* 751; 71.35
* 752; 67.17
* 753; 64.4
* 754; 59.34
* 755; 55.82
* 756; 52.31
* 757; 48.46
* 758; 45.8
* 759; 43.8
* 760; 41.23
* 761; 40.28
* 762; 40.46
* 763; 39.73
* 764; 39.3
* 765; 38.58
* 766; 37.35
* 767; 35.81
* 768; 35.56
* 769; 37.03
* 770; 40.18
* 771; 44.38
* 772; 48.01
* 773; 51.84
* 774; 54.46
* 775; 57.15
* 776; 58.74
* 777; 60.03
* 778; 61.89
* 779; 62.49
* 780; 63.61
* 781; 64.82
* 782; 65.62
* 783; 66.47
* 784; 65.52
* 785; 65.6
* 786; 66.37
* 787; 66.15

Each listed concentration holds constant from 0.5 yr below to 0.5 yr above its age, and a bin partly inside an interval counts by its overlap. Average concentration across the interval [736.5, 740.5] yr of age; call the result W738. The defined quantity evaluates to 85.7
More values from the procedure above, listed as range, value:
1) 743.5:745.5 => 91.4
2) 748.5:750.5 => 78.5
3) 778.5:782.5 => 64.1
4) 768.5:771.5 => 40.5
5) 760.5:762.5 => 40.4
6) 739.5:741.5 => 89.7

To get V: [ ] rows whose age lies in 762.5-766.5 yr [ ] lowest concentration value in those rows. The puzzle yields 37.35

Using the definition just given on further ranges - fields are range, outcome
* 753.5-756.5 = 52.31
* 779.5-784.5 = 63.61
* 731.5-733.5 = 76.77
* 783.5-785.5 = 65.52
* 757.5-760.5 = 41.23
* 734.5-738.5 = 80.75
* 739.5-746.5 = 89.05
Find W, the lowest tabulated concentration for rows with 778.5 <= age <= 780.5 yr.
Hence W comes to 62.49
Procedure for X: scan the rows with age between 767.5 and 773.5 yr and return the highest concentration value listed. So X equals 51.84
